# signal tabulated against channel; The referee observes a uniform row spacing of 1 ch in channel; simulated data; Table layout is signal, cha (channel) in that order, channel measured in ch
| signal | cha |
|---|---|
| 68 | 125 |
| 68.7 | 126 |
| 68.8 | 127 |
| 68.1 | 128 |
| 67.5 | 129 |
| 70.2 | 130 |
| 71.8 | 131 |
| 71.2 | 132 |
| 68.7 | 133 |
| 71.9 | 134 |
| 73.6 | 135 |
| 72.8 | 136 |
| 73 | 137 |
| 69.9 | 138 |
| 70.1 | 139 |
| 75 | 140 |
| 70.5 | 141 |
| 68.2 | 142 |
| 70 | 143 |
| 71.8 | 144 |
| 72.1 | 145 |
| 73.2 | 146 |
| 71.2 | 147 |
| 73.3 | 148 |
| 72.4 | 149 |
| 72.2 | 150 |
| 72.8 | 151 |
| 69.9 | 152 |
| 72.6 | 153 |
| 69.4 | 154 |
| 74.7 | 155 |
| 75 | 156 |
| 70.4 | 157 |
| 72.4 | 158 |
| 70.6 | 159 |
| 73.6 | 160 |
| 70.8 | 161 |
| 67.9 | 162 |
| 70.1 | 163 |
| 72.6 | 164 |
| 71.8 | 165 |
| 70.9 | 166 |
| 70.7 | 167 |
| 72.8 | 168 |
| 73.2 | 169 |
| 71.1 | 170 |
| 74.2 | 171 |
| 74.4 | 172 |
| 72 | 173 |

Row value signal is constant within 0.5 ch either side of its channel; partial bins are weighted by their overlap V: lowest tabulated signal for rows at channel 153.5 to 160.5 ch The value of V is 69.4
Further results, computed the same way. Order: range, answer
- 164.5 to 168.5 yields 70.7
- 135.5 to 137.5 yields 72.8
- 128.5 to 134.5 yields 67.5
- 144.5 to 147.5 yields 71.2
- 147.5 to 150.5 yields 72.2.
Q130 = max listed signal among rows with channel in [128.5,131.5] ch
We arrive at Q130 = 71.8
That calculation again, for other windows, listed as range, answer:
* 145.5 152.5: 73.3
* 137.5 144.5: 75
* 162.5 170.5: 73.2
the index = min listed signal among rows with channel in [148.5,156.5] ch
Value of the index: 69.4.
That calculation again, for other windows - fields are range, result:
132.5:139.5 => 68.7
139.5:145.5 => 68.2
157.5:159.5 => 70.6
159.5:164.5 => 67.9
